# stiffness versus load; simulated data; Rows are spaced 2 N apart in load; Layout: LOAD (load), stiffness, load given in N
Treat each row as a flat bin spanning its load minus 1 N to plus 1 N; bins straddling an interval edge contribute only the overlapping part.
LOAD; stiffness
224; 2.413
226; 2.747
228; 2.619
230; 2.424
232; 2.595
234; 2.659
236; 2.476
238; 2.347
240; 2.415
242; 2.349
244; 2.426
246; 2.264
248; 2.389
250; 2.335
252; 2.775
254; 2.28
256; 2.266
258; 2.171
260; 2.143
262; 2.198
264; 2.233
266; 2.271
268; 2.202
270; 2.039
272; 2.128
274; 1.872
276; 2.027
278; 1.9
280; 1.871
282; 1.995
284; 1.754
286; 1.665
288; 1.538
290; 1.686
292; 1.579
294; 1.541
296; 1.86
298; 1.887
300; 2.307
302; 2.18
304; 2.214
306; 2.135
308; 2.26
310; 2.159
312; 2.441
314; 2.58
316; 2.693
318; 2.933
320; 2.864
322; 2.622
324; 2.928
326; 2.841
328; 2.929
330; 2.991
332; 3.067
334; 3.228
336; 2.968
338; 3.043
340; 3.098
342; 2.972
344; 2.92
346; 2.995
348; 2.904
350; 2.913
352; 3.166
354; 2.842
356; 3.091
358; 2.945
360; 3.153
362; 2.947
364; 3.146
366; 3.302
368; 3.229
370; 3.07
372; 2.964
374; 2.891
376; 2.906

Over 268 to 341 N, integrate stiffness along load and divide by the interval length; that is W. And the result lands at 2.33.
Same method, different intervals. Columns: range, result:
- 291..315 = 2.1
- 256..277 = 2.13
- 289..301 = 1.81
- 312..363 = 2.94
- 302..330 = 2.58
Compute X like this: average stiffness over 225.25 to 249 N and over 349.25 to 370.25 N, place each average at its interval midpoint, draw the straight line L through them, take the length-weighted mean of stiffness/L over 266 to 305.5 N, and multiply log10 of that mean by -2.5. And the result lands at 0.37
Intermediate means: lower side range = 2.47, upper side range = 3.08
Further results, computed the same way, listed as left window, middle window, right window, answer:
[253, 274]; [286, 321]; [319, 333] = 0.23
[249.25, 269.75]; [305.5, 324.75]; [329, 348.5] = 0.10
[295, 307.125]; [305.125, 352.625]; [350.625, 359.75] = -0.10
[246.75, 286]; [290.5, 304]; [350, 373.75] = 0.27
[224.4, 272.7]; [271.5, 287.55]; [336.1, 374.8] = 0.33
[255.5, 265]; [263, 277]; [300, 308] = 0.05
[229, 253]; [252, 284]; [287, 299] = -0.03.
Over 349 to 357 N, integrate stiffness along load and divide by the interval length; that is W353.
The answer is 3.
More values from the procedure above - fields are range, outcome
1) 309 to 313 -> 2.3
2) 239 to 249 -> 2.37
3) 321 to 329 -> 2.83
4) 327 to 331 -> 2.96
